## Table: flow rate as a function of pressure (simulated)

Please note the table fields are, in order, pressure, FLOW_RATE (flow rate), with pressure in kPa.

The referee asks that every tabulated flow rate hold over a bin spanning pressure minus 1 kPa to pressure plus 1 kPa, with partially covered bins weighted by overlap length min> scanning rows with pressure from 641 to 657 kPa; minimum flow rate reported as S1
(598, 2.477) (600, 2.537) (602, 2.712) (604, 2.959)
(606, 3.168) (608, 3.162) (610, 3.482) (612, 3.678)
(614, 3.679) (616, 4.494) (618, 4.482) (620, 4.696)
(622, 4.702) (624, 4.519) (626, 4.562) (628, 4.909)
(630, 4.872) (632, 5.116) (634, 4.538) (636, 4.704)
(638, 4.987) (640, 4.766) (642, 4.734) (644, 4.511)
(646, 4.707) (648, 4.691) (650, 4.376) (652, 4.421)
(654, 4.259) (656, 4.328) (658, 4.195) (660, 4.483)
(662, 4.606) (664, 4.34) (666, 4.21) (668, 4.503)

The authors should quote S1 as 4.259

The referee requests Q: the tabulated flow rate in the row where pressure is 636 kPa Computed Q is 4.704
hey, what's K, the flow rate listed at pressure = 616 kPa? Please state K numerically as 4.494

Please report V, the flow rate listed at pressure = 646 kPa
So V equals 4.707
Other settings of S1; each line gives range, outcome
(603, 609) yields 2.959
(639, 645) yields 4.511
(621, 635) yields 4.519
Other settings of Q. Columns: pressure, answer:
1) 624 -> 4.519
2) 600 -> 2.537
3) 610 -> 3.482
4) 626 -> 4.562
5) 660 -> 4.483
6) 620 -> 4.696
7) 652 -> 4.421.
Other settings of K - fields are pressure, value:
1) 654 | 4.259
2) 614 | 3.679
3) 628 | 4.909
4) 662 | 4.606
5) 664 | 4.34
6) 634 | 4.538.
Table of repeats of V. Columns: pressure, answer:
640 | 4.766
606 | 3.168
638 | 4.987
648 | 4.691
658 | 4.195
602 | 2.712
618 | 4.482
